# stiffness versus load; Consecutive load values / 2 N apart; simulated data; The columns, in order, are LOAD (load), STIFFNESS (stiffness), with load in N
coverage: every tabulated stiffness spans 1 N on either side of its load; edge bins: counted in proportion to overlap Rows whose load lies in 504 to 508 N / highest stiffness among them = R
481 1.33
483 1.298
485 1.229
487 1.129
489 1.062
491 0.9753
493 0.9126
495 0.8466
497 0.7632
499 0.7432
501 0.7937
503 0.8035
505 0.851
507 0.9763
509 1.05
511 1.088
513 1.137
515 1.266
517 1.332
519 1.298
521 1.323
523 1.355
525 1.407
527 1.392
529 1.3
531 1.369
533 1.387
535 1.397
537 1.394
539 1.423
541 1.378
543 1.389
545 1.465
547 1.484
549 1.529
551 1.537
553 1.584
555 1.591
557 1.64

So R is 0.9763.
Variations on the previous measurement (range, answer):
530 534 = 1.387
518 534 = 1.407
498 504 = 0.8035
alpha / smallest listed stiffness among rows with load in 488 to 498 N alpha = 0.7632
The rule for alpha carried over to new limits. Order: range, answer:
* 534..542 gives 1.378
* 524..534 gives 1.3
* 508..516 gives 1.05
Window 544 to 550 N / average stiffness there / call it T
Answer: 1.49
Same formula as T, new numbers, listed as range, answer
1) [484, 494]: 1.06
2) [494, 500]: 0.784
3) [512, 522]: 1.27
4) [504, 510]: 0.959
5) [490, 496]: 0.911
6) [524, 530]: 1.37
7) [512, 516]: 1.2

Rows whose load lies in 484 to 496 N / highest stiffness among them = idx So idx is 1.229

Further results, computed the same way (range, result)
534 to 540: 1.423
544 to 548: 1.484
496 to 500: 0.7632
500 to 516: 1.266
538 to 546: 1.465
